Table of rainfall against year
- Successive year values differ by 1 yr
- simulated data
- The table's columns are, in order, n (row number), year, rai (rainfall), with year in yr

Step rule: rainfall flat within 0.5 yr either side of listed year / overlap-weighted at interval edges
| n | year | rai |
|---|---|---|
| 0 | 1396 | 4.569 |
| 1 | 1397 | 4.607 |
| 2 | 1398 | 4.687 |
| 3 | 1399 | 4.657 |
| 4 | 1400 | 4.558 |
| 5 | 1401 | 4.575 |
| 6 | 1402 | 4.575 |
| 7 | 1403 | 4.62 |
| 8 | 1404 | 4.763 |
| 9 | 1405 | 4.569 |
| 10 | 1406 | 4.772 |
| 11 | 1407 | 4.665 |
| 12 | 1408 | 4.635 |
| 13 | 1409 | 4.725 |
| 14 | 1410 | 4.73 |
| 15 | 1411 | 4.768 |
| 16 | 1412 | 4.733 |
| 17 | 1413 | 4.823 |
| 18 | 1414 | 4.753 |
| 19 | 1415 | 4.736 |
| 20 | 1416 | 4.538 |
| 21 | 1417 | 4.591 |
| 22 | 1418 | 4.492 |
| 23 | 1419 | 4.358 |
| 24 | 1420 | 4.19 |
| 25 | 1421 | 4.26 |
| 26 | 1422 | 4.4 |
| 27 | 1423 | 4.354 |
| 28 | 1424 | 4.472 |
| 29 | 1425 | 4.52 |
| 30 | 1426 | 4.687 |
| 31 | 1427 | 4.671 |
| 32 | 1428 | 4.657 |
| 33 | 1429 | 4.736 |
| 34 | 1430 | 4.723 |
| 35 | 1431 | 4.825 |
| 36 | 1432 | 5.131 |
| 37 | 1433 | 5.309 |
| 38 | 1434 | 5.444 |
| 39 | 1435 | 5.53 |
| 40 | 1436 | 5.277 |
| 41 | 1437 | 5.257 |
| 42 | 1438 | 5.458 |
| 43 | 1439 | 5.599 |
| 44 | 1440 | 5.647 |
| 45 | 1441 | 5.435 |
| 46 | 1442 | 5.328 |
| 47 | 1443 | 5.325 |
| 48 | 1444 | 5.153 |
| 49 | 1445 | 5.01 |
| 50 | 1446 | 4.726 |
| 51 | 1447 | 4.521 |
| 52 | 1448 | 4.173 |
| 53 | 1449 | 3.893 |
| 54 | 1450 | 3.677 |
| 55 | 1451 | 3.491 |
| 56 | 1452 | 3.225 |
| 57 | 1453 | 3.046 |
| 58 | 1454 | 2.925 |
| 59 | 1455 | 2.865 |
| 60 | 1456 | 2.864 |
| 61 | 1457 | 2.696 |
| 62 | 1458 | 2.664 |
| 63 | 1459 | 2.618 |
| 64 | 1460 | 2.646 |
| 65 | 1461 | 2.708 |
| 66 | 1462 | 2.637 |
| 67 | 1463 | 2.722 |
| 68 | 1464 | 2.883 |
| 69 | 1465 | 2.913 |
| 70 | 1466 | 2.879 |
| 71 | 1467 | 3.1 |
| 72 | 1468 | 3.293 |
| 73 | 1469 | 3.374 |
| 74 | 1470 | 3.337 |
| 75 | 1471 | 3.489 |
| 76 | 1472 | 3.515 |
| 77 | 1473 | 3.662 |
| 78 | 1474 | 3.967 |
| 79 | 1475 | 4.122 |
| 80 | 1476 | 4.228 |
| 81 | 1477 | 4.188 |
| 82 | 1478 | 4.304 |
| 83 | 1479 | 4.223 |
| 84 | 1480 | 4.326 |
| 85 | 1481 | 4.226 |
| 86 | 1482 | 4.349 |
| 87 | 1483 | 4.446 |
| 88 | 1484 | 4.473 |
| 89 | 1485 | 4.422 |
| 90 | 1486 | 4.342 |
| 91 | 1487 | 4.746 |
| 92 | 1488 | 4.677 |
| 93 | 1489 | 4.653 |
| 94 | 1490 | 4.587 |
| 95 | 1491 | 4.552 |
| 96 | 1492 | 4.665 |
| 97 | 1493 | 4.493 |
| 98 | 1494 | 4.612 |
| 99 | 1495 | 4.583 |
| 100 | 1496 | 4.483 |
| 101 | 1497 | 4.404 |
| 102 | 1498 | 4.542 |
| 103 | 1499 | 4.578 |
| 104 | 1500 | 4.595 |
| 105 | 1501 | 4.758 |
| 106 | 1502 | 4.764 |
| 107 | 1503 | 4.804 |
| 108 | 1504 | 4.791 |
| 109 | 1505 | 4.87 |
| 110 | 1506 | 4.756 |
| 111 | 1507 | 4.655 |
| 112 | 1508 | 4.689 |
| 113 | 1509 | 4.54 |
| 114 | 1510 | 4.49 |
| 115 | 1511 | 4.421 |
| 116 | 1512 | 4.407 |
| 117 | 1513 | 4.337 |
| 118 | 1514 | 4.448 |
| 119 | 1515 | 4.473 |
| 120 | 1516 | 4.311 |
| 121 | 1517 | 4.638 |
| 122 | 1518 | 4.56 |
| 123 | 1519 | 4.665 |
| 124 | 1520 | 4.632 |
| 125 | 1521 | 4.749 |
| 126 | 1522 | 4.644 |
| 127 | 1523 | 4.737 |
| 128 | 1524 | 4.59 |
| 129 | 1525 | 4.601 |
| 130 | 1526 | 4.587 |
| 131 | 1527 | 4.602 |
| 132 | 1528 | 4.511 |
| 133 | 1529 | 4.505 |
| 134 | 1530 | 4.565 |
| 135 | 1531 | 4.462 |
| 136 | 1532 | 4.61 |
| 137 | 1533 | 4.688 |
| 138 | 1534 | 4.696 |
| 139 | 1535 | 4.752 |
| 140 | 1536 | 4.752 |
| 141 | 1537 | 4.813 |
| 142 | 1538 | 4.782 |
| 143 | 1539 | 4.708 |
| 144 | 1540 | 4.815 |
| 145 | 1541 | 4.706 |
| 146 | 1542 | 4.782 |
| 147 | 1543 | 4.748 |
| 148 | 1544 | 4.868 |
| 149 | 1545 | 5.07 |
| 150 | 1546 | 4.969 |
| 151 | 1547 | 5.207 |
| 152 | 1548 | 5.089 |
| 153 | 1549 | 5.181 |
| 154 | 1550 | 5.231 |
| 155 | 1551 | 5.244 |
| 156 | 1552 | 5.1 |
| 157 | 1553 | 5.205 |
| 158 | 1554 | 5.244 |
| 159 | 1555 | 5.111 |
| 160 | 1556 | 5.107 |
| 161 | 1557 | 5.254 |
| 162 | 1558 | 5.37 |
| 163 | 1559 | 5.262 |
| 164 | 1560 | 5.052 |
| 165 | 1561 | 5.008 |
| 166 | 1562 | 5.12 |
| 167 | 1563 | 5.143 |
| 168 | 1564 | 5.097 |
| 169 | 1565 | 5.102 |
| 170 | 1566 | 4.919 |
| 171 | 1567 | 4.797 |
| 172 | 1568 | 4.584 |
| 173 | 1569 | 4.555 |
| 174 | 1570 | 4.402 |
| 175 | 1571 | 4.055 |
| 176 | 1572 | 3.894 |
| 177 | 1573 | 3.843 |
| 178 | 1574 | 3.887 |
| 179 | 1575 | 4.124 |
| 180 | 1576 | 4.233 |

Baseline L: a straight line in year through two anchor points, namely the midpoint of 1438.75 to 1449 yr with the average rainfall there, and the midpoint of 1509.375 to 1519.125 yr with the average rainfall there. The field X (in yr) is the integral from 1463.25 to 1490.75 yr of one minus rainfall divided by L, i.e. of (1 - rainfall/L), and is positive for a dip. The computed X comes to 4.65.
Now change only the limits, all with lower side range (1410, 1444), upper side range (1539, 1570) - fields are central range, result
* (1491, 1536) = 3.4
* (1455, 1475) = 7.5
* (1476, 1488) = 1.4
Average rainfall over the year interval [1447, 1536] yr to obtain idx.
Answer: 4.12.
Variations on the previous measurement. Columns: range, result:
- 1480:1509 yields 4.58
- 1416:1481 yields 4.11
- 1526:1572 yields 4.87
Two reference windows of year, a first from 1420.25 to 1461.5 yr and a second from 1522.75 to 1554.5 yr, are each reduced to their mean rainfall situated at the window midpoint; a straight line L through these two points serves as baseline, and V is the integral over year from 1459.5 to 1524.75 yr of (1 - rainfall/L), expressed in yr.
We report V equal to 5.56 yr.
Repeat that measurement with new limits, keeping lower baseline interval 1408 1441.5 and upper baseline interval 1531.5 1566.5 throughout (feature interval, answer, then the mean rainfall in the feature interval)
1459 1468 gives 3.80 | 2.83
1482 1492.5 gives 0.79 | 4.55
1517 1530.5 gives 0.95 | 4.61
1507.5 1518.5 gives 1.04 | 4.48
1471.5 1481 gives 1.62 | 4.07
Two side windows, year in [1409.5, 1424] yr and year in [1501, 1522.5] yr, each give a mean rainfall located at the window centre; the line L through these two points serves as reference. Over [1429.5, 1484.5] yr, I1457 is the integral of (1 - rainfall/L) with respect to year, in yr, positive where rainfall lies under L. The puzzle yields 6.5 yr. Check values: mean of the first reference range 4.55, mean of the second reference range 4.61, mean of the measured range 4.03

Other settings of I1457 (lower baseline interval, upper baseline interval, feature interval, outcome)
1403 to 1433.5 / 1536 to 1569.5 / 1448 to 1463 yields 5.44 yr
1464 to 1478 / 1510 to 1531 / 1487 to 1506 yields -2.72 yr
